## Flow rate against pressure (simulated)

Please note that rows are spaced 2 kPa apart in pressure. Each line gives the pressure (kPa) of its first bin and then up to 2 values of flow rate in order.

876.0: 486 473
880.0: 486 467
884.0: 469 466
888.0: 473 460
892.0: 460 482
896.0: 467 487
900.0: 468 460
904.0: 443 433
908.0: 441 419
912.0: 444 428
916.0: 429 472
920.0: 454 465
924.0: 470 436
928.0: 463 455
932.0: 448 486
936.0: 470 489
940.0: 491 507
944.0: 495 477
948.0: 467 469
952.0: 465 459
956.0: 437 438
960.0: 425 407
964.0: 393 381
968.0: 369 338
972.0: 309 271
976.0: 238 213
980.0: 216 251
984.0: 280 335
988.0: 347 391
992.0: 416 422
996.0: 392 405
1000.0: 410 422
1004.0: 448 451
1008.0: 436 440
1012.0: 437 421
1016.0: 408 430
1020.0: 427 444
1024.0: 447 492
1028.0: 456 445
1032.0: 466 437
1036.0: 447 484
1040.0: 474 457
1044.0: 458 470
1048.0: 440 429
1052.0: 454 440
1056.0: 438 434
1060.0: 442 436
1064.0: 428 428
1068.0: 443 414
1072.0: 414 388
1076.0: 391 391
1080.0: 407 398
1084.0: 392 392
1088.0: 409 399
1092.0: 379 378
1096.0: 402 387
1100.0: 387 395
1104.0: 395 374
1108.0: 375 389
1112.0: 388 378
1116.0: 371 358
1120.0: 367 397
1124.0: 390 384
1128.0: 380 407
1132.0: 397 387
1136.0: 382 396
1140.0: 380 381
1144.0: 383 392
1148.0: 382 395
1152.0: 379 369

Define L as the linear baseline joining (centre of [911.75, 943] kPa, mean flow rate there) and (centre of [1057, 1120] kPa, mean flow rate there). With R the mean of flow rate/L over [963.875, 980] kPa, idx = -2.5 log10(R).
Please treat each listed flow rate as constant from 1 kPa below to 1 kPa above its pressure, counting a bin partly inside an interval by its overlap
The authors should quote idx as 0.42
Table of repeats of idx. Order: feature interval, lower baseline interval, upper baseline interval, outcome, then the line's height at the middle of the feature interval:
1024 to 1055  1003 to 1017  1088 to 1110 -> -0.092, 419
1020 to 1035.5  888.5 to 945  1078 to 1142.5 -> -0.085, 419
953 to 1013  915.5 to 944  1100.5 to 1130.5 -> 0.189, 444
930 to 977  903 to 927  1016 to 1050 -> 0.058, 447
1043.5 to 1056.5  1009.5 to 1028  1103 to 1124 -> -0.068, 420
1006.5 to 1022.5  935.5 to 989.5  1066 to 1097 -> -0.101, 392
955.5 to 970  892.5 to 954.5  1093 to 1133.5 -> 0.116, 447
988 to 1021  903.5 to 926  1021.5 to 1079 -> 0.056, 442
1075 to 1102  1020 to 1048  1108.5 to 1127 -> 0.038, 407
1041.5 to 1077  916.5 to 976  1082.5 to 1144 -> -0.081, 402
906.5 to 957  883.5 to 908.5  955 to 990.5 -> -0.152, 403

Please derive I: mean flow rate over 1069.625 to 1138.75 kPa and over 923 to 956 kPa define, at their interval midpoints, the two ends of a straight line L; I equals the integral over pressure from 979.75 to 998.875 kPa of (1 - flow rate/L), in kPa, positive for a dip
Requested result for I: 4.1 kPa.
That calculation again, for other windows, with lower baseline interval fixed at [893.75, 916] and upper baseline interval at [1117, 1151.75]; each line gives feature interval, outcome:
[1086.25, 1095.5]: 0.14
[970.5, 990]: 6.72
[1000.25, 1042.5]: -2.86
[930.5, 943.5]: -1.19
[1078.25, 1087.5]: 0.06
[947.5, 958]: -0.49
